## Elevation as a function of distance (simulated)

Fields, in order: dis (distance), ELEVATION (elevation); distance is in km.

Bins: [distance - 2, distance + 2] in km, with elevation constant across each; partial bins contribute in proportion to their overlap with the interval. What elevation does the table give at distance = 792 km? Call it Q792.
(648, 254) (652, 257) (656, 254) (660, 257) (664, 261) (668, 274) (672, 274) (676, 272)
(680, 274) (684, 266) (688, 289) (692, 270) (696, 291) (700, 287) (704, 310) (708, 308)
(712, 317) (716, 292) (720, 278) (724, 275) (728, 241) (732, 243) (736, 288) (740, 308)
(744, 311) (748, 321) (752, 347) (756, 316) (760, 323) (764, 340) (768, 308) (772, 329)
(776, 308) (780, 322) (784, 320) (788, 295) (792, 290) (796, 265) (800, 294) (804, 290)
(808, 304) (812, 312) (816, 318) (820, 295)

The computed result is 290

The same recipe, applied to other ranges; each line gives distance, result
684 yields 266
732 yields 243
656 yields 254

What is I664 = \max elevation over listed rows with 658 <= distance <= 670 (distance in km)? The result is 274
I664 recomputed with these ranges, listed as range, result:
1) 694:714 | 317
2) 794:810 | 304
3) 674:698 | 291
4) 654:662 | 257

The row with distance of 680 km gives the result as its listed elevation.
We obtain 274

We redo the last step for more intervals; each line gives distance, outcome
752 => 347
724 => 275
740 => 308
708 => 308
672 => 274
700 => 287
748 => 321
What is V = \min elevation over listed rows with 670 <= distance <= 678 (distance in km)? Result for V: 272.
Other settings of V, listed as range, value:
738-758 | 308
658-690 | 257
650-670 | 254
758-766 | 323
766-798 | 265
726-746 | 241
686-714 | 270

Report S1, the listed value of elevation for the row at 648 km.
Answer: 254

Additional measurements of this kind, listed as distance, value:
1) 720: 278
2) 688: 289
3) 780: 322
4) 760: 323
